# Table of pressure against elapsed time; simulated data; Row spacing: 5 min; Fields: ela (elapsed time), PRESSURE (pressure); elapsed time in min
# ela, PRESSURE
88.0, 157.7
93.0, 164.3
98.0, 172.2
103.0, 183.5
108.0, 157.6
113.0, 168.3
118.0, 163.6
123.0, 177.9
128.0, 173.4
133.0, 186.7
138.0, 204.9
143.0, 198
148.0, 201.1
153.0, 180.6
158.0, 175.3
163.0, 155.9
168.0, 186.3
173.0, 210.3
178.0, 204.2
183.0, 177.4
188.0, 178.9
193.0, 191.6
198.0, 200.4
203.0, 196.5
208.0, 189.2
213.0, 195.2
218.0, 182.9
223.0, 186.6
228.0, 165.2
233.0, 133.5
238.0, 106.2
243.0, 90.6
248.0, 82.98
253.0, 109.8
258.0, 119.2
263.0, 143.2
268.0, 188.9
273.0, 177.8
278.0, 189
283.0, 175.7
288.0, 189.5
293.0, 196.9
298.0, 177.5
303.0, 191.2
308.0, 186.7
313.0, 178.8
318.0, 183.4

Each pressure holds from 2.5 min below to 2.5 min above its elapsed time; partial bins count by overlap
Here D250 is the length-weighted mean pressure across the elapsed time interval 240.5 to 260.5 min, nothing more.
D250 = 101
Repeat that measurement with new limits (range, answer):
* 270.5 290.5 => 183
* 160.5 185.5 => 187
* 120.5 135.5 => 179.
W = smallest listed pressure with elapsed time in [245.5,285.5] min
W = 82.98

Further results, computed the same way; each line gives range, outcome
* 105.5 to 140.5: 157.6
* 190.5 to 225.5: 182.9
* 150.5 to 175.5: 155.9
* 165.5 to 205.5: 177.4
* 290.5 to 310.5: 177.5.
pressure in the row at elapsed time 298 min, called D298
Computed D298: 177.5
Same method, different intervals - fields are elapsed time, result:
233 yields 133.5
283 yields 175.7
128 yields 173.4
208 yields 189.2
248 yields 82.98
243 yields 90.6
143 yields 198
